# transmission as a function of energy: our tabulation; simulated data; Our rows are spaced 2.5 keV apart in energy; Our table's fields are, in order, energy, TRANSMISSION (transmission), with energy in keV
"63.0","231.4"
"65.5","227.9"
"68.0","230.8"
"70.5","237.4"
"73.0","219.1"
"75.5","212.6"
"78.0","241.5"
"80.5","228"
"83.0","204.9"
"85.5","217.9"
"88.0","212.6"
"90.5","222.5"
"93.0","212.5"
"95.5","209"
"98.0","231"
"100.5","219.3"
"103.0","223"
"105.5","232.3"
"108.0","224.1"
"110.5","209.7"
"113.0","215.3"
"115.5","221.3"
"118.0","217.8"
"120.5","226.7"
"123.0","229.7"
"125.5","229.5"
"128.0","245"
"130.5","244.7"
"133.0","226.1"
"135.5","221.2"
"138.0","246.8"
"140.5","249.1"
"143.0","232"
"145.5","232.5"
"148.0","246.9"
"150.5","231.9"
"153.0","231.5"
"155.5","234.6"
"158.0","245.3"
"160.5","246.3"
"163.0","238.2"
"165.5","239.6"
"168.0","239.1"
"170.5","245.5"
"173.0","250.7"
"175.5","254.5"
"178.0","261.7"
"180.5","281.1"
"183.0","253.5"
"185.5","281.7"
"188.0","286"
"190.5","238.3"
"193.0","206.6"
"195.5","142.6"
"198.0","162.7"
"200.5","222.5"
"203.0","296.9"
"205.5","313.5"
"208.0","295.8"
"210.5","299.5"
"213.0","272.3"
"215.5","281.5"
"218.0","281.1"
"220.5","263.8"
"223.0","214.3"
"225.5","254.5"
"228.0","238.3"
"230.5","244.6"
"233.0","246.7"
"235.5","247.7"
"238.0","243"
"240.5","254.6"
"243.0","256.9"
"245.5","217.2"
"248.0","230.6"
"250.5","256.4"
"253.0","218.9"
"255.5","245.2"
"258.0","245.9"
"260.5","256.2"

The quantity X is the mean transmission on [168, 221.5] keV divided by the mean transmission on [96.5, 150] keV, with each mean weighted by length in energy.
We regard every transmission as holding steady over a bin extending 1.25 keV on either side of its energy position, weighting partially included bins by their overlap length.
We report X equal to 1.12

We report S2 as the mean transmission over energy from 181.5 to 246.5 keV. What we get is 251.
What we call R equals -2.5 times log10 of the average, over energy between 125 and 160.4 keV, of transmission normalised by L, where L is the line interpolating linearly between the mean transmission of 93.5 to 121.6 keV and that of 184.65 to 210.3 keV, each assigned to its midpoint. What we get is -0.03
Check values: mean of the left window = 221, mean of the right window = 246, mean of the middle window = 237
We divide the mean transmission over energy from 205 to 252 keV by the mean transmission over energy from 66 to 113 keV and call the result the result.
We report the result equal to 1.2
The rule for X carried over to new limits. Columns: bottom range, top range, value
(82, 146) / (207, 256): 1.12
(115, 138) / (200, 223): 1.21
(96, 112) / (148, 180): 1.10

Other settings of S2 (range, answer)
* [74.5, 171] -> 229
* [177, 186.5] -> 269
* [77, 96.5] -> 218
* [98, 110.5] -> 224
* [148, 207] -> 244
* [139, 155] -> 237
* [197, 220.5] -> 270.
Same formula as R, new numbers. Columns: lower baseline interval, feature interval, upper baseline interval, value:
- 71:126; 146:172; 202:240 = 0.02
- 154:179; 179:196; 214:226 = 0.02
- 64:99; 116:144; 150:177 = 0.00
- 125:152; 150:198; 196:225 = 0.03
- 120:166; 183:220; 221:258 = -0.07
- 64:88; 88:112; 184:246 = 0.04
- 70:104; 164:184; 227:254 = -0.09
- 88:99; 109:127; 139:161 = 0.02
